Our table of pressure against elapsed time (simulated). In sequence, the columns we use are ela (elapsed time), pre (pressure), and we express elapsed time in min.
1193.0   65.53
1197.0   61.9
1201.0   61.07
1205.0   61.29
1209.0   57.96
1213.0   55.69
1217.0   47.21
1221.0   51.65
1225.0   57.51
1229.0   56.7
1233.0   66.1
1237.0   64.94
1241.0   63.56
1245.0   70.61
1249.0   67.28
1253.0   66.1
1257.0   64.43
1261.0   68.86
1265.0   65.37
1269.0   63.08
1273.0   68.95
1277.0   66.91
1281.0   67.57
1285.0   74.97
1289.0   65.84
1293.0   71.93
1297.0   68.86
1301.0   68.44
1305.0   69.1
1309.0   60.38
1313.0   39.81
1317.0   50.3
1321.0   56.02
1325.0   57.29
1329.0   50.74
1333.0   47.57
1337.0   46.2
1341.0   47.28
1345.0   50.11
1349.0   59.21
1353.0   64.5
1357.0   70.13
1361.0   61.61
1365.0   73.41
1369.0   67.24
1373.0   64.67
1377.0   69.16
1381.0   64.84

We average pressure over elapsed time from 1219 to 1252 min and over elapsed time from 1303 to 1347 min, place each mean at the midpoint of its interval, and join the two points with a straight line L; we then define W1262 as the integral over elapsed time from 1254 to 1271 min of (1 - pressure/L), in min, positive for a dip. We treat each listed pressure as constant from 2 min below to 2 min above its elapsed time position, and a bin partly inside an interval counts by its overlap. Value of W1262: -1.8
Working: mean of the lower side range 62.4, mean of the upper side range 52.3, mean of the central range 65.5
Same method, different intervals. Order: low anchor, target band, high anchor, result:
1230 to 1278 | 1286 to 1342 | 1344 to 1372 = 6.4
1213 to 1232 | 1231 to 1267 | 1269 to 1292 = -3.4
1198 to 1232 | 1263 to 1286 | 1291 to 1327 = -3.4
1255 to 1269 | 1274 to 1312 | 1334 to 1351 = -4.8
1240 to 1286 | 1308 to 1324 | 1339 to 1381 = 3.3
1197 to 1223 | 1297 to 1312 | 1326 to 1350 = -3.7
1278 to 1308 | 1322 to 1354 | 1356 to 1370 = 7.4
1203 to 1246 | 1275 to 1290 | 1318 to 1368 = -2.8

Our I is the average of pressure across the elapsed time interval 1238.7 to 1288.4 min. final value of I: 67.3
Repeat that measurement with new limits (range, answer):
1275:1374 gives 60.8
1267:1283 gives 66.6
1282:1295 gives 70.7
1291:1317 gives 62.1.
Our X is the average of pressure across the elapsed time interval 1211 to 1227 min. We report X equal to 53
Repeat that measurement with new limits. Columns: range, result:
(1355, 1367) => 68.4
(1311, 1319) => 45.1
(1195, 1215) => 59.6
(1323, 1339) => 50.5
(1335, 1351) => 50.7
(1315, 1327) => 54.5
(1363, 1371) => 70.3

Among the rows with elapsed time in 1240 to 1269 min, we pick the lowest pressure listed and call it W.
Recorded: 63.08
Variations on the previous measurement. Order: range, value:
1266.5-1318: 39.81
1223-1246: 56.7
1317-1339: 46.2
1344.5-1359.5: 50.11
